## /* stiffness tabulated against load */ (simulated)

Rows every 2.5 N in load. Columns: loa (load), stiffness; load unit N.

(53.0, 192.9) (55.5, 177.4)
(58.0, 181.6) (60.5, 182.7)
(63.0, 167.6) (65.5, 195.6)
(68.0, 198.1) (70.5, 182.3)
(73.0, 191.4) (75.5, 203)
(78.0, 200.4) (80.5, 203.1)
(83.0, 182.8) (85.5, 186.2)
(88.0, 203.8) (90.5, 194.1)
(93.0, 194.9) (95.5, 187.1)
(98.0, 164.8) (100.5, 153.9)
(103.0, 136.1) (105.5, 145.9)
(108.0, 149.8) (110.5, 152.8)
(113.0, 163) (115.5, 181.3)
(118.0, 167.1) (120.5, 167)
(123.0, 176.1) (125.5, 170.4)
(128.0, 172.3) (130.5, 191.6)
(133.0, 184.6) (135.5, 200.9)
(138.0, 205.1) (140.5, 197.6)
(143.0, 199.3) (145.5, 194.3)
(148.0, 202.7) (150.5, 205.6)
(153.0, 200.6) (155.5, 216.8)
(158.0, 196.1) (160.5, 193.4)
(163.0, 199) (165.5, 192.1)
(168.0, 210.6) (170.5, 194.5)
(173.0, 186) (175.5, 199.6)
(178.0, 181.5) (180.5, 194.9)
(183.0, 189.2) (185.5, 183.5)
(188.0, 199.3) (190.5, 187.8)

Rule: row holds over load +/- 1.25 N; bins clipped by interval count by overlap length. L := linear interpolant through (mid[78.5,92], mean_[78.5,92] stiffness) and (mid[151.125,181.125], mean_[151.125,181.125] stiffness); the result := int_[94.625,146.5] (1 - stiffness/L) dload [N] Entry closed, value 5.71 N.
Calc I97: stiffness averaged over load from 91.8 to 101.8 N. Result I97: 175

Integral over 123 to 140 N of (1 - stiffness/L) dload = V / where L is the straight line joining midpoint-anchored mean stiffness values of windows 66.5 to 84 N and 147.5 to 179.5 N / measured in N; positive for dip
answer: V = 0.8 N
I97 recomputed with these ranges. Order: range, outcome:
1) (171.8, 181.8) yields 191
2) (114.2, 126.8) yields 172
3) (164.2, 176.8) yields 197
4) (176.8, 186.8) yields 187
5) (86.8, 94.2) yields 198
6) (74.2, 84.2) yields 197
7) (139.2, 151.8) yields 200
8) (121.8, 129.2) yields 173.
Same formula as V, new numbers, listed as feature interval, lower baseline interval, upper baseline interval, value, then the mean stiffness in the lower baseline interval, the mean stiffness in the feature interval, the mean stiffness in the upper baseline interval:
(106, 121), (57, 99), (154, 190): 2.3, 190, 162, 195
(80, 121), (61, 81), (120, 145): 3.8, 192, 172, 187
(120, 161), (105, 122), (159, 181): -3.6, 162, 193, 195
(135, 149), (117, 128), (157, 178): -1.4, 170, 200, 196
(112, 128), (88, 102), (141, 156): 1.6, 180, 171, 202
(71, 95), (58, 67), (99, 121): -3.3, 182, 195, 157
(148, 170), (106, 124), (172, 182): -2.2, 164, 202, 191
